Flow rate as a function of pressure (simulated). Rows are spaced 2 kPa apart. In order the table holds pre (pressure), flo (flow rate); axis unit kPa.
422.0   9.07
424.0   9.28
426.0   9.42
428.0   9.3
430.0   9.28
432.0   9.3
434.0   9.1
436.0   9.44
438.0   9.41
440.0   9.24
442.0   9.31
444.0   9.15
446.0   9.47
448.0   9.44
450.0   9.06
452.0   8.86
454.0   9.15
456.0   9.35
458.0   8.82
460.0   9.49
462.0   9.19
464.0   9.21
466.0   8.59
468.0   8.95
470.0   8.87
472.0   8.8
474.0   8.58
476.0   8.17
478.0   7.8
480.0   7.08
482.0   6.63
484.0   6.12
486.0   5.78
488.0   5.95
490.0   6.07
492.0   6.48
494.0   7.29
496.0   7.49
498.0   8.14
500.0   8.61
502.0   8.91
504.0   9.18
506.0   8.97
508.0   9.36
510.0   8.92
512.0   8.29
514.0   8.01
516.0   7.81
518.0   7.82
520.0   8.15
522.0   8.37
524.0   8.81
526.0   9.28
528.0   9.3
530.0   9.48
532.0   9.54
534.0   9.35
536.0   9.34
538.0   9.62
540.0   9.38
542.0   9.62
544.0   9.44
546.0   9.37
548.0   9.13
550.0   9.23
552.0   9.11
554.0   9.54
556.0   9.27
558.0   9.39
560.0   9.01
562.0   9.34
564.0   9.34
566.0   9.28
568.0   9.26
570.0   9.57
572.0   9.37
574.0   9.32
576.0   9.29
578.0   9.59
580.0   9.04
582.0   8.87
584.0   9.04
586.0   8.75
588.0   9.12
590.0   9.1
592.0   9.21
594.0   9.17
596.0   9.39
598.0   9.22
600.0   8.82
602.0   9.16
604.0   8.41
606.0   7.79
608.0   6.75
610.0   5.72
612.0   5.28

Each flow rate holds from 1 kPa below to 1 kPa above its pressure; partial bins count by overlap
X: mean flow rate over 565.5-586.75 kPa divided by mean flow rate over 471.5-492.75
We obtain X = 1.32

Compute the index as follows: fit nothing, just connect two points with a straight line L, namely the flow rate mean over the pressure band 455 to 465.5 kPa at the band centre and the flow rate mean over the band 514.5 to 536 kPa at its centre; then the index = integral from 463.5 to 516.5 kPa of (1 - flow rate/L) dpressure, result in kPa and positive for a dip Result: 6.4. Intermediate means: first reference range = 9.18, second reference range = 8.8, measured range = 7.92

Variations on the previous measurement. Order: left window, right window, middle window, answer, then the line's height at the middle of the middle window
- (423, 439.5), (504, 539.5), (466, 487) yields 3.2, 9.09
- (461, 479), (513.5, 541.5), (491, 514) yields 1.3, 8.81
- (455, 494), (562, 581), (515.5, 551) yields -1.2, 8.76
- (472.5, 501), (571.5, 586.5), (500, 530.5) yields -3.5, 7.8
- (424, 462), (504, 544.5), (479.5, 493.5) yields 4.3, 9.09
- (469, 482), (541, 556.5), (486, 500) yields 2.4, 8.39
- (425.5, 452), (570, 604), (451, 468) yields 0.3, 9.26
